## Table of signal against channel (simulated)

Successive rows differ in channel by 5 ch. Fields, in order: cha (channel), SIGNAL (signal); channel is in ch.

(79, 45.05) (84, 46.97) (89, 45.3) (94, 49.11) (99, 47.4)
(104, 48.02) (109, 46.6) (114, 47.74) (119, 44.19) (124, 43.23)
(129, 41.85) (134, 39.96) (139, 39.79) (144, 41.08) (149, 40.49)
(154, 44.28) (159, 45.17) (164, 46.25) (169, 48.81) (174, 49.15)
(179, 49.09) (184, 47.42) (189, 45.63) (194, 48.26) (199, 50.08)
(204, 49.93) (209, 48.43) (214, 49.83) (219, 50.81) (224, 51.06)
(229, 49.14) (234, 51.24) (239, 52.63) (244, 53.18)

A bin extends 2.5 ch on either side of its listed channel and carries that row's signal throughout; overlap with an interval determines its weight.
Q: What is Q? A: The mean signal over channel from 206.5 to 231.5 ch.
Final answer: 49.9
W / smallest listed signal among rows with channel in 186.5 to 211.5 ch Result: 45.63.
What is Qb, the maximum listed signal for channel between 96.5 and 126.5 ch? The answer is 48.02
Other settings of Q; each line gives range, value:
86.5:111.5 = 47.3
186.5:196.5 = 46.9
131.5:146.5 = 40.3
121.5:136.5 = 41.7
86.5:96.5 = 47.2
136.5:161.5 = 42.2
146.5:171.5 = 45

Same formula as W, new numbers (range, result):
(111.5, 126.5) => 43.23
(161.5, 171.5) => 46.25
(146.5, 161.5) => 40.49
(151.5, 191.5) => 44.28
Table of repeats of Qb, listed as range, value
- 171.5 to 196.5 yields 49.15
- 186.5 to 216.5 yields 50.08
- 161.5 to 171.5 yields 48.81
